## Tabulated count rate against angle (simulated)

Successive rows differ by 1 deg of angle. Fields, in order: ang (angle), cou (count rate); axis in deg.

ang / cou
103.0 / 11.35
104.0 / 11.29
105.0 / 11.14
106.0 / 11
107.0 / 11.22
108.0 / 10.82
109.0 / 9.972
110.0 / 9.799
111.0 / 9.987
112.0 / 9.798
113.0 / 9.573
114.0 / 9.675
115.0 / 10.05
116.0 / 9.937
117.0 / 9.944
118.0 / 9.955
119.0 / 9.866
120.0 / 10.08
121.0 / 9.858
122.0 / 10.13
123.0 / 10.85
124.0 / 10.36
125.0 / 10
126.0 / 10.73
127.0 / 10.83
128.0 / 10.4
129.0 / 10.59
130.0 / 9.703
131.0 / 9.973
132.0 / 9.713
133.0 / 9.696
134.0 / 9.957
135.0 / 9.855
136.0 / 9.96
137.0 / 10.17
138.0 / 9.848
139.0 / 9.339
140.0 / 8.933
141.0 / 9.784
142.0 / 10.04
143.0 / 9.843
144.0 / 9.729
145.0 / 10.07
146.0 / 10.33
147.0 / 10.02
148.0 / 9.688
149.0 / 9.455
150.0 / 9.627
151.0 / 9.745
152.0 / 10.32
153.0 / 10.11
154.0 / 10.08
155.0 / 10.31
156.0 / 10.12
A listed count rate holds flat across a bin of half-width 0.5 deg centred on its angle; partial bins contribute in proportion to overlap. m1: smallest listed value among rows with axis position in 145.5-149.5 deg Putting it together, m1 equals 9.455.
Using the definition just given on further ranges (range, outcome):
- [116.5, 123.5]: 9.858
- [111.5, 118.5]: 9.573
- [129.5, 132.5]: 9.703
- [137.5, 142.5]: 8.933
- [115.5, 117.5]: 9.937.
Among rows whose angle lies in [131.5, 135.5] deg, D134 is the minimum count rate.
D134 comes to 9.696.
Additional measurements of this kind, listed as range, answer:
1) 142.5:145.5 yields 9.729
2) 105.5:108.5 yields 10.82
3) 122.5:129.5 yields 10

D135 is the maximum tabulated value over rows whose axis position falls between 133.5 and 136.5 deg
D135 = 9.96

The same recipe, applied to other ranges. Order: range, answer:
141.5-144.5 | 10.04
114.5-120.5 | 10.08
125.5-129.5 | 10.83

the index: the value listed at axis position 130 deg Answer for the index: 9.703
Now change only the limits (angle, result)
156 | 10.12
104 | 11.29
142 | 10.04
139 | 9.339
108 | 10.82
